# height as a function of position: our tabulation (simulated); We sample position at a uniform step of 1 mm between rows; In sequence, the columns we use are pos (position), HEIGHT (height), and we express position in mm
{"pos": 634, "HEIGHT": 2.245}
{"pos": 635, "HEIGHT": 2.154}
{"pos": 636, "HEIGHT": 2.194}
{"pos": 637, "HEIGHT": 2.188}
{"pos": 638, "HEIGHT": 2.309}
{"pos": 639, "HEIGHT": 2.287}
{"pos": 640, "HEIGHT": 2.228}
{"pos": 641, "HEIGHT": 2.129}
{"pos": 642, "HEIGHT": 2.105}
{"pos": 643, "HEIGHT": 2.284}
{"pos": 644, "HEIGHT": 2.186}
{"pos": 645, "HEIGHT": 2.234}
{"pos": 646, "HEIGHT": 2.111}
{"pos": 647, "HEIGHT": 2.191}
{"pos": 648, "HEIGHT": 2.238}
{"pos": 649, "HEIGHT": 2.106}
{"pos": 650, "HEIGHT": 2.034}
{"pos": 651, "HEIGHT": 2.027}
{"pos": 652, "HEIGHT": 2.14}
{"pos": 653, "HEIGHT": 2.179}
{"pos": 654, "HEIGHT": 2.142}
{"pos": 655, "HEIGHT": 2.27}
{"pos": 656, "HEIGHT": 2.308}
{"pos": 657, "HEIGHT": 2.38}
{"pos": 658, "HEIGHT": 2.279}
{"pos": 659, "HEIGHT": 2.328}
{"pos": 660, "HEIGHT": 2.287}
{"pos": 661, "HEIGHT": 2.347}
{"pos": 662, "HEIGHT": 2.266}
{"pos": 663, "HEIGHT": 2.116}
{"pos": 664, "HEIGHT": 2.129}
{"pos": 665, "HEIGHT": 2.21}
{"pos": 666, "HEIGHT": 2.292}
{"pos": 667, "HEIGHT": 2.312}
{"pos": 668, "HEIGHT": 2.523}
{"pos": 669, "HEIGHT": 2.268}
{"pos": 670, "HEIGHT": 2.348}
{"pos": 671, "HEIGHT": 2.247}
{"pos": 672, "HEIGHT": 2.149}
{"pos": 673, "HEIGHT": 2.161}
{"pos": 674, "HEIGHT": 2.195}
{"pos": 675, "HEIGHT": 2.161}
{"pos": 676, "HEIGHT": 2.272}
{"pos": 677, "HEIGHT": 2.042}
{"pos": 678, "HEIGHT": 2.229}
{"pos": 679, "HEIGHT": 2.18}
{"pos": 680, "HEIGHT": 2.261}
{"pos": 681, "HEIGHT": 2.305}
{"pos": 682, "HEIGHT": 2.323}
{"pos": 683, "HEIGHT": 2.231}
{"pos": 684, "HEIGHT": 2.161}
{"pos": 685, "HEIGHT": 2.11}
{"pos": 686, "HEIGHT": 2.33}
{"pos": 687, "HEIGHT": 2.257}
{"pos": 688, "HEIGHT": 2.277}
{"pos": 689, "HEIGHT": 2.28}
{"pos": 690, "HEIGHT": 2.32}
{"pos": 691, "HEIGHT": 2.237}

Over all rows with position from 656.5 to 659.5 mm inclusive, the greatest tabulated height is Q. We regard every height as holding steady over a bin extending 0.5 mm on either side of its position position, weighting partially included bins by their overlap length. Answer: 2.38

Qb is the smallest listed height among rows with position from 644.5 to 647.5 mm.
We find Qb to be 2.111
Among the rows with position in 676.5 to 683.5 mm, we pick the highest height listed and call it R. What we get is 2.323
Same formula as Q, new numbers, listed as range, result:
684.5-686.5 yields 2.33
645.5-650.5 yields 2.238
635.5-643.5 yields 2.309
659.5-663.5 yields 2.347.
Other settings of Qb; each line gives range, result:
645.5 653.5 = 2.027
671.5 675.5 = 2.149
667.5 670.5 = 2.268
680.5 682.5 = 2.305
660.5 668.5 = 2.116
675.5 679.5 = 2.042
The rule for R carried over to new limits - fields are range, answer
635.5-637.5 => 2.194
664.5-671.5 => 2.523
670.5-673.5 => 2.247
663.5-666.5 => 2.292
